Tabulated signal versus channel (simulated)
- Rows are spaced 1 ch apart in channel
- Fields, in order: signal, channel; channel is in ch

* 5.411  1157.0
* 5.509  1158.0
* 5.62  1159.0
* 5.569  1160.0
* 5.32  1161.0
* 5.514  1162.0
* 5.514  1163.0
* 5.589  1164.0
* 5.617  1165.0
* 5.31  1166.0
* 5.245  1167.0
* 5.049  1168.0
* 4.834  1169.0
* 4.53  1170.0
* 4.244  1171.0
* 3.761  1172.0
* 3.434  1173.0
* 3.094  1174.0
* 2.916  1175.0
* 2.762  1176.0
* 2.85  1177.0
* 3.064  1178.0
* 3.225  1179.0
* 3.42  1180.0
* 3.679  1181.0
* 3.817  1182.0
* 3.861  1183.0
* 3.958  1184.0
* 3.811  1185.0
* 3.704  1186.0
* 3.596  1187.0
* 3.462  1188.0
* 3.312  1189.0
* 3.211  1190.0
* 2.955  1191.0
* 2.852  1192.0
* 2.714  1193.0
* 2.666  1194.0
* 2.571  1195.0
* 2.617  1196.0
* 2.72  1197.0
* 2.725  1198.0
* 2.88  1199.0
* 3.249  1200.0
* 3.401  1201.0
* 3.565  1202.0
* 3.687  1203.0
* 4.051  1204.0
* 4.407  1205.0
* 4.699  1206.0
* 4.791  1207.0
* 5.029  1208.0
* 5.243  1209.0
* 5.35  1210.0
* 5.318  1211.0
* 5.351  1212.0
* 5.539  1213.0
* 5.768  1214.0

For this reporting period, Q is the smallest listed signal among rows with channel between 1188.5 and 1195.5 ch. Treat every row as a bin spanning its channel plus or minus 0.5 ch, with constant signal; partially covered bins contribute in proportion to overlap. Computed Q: 2.571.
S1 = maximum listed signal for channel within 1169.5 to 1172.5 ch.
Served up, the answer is 4.53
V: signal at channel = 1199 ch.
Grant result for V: 2.88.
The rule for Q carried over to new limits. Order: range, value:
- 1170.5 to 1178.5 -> 2.762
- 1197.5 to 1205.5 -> 2.725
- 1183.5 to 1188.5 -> 3.462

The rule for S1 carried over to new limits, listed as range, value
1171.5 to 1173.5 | 3.761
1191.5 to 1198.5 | 2.852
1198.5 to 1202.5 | 3.565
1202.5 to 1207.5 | 4.791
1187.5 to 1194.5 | 3.462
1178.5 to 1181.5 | 3.679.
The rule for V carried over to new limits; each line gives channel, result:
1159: 5.62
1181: 3.679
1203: 3.687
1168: 5.049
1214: 5.768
